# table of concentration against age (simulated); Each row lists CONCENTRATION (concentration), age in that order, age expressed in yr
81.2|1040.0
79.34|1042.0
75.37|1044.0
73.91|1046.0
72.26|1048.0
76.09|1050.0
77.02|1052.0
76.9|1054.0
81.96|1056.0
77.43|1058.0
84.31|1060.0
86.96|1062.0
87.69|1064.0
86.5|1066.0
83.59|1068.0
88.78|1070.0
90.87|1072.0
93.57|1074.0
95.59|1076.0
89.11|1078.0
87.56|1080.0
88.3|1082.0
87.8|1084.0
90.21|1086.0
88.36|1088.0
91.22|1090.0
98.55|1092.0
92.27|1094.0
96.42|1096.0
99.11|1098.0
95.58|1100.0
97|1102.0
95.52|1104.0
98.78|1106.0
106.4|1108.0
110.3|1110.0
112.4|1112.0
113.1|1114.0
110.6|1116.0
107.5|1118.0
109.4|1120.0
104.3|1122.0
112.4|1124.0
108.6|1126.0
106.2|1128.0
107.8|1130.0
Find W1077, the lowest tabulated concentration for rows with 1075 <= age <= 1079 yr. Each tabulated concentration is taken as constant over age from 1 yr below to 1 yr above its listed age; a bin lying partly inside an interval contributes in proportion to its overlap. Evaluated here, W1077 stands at 89.11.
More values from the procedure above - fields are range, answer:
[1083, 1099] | 87.8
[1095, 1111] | 95.52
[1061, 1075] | 83.59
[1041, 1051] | 72.26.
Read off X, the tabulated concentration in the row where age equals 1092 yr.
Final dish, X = 98.55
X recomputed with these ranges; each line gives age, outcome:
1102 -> 97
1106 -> 98.78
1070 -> 88.78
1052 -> 77.02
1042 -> 79.34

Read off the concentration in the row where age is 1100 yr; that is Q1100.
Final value 95.58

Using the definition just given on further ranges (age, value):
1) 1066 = 86.5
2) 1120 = 109.4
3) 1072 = 90.87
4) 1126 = 108.6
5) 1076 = 95.59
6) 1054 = 76.9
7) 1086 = 90.21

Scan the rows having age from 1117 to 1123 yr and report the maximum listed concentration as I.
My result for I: 109.4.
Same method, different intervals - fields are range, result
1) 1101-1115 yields 113.1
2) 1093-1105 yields 99.11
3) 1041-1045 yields 79.34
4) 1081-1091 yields 91.22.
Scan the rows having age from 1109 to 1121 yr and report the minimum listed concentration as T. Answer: 107.5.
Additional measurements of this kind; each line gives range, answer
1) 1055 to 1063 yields 77.43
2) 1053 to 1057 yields 76.9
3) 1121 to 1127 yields 104.3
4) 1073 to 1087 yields 87.56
